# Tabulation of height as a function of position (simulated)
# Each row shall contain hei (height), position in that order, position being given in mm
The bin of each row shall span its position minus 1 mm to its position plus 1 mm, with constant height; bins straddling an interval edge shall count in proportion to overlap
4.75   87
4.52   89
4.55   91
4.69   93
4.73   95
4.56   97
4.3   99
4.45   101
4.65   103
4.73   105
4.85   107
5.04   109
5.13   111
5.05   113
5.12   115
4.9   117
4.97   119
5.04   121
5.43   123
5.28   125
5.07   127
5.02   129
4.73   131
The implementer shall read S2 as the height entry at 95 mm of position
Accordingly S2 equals 4.73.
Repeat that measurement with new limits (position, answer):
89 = 4.52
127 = 5.07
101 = 4.45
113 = 5.05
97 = 4.56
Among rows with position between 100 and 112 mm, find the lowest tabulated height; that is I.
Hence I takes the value 4.45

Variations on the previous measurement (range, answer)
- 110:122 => 4.9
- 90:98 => 4.55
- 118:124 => 4.97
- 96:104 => 4.3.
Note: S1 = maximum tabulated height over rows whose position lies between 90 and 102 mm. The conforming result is 4.73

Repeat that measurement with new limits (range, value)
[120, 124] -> 5.43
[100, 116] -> 5.13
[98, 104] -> 4.65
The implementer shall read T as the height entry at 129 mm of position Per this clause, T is 5.02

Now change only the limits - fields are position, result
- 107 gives 4.85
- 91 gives 4.55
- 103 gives 4.65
